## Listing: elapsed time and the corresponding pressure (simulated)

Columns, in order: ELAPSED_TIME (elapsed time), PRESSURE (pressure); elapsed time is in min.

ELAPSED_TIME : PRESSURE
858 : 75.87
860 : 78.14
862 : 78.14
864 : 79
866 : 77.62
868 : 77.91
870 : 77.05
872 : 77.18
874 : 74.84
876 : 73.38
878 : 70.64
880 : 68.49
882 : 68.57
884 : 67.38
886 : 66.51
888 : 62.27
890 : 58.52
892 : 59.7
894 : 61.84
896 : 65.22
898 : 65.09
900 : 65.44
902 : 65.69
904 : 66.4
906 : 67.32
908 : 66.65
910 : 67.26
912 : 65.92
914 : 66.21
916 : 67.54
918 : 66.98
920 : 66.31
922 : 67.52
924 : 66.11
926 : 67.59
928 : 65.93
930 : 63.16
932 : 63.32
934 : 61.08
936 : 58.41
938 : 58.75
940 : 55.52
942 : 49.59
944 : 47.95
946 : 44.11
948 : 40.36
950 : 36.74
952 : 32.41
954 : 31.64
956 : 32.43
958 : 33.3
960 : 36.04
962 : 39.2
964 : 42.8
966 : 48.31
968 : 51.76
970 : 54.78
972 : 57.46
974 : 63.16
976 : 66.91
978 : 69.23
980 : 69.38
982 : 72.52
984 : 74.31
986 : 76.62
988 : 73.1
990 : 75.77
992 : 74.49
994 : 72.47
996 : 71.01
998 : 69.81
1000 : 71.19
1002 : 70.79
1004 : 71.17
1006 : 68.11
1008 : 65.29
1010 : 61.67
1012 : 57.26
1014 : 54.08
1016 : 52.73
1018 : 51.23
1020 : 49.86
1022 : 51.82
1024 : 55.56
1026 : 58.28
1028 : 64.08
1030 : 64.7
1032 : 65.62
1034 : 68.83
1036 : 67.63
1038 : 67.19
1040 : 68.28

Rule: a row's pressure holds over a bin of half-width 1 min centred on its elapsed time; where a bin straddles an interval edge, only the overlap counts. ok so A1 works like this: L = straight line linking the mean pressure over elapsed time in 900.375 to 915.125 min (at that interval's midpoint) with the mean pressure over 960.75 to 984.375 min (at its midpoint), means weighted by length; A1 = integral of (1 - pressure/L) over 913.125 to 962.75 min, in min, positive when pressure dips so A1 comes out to 8.2 min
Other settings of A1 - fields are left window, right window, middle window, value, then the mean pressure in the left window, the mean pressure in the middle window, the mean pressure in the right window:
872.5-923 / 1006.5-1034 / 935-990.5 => 8.00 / 66.6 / 53.1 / 58.4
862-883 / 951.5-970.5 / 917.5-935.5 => -3.88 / 74.6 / 65.1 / 40.1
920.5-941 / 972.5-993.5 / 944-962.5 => 8.24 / 62.8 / 36.8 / 71.2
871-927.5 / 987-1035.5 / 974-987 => -1.19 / 66.9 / 70.9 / 64.2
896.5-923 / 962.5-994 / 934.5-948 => 2.84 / 66.5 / 51.8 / 64.5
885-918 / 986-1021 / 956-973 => 5.38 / 64.9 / 44.7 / 65.6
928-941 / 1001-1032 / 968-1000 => -4.65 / 60.5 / 68.9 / 60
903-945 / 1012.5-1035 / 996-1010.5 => -2.40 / 63.1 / 68.7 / 57.9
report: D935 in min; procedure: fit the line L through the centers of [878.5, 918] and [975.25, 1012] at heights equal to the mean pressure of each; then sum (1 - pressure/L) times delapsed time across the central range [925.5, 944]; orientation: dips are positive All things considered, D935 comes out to 2.2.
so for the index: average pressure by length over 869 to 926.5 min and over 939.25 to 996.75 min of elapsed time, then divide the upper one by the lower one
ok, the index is 0.8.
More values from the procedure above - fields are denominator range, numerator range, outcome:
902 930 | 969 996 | 1.04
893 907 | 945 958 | 0.55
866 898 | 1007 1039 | 0.87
